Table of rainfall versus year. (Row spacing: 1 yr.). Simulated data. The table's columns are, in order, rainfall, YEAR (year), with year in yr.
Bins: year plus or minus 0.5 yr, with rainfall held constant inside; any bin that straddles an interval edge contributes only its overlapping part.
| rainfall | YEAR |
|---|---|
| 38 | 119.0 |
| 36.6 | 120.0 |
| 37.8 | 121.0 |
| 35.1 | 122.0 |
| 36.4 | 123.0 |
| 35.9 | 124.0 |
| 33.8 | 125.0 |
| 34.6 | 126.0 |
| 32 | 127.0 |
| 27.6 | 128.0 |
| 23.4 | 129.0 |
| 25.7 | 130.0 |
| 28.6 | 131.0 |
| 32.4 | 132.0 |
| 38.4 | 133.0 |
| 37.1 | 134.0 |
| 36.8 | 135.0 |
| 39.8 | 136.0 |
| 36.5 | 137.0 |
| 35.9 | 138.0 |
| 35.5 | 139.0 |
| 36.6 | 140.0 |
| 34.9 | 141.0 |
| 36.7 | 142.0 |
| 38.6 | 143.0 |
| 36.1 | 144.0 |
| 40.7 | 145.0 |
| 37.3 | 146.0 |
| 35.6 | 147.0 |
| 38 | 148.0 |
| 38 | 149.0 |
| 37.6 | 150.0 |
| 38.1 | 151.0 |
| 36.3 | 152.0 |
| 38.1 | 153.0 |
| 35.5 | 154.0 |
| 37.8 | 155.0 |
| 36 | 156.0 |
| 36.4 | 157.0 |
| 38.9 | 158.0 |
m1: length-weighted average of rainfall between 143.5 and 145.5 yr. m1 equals 38.4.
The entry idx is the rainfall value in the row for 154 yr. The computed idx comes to 35.5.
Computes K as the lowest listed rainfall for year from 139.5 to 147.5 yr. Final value 34.9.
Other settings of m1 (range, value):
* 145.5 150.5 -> 37.3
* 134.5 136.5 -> 38.3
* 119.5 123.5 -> 36.5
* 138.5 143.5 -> 36.5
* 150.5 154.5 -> 37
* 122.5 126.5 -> 35.2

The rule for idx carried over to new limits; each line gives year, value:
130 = 25.7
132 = 32.4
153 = 38.1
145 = 40.7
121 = 37.8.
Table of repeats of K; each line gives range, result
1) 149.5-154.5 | 35.5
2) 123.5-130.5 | 23.4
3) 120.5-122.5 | 35.1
